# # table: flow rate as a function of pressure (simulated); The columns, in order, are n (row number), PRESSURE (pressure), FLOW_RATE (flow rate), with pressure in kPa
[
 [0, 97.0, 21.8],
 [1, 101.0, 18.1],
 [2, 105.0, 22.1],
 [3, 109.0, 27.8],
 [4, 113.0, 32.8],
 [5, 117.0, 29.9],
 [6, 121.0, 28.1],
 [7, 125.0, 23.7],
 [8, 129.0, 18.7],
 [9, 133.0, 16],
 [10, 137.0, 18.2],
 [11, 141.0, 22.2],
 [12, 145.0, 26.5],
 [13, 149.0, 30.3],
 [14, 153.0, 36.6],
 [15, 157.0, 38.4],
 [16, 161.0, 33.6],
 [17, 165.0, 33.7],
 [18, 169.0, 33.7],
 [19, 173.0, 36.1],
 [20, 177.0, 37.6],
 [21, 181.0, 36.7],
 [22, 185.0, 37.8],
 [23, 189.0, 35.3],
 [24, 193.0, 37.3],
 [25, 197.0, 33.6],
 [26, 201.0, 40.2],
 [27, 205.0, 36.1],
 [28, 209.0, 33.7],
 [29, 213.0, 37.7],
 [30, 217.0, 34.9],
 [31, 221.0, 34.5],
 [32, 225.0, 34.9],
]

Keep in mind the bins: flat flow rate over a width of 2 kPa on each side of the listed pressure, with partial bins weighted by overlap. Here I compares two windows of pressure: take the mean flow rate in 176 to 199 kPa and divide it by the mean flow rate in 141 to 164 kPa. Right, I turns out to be 1.13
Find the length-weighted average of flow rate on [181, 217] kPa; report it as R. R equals 36.4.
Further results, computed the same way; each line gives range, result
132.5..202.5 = 32.7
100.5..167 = 27.1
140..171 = 32.2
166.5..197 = 36.1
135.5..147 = 22.5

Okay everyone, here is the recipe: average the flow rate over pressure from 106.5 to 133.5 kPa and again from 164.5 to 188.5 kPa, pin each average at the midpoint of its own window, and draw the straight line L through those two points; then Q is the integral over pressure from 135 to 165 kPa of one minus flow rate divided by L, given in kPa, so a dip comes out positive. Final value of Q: 1.7 kPa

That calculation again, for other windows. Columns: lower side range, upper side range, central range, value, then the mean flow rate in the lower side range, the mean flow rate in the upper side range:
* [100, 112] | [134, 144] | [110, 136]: -2.9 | 23.9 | 20.4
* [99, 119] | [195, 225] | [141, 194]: -4.4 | 26.1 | 35.8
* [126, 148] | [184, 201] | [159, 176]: -2.9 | 20.9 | 36.4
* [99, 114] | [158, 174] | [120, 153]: 6.7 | 24.7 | 34.4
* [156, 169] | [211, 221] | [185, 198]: -0.2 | 34.8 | 35.9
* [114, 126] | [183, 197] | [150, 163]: -1.4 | 28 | 36.3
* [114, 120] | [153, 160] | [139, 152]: 3.0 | 30.1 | 37.2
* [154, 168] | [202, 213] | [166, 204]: -0.9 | 35.2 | 35.9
